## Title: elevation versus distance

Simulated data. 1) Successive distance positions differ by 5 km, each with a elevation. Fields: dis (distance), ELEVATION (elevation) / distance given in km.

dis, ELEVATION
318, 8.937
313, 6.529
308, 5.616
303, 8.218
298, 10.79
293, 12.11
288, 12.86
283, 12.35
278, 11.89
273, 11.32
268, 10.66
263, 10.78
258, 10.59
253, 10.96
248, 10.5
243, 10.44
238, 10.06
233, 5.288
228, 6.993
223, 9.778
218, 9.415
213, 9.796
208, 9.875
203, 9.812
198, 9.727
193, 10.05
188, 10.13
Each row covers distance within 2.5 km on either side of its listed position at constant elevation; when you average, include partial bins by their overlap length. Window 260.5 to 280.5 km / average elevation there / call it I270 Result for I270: 11.2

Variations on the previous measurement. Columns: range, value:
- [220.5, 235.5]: 7.35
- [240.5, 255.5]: 10.6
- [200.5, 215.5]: 9.83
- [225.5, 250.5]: 8.66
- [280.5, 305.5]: 11.3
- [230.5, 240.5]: 7.67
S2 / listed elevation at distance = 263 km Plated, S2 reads 10.78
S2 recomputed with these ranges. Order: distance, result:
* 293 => 12.11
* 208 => 9.875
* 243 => 10.44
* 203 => 9.812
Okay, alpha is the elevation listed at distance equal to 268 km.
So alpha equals 10.66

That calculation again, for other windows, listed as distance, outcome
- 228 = 6.993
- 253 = 10.96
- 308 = 5.616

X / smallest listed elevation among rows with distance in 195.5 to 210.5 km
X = 9.727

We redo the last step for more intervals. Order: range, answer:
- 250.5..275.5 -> 10.59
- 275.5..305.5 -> 8.218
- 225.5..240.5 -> 5.288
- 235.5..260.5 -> 10.06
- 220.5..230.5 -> 6.993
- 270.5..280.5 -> 11.32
